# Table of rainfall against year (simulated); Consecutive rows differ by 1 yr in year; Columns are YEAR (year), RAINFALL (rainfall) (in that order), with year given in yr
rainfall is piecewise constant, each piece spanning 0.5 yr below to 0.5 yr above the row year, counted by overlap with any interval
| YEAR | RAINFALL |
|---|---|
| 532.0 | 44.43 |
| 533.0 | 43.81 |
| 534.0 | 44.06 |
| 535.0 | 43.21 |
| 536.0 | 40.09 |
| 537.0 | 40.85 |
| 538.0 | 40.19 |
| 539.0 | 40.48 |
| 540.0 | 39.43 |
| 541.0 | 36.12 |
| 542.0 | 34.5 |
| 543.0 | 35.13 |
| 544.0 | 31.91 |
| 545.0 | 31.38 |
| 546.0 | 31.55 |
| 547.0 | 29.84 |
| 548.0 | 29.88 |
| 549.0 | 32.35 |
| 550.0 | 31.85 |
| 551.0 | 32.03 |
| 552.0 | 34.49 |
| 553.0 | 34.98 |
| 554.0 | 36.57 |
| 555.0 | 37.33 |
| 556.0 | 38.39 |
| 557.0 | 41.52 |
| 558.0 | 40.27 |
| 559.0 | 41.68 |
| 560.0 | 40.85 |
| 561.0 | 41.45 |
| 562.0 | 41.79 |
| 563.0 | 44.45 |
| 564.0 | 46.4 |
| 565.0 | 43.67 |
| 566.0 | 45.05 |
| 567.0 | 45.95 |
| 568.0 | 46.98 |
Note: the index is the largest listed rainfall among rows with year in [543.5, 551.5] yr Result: 32.35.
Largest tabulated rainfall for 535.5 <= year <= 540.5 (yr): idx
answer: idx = 40.85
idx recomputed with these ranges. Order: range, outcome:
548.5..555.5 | 37.33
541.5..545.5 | 35.13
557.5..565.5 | 46.4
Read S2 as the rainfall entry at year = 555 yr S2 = 37.33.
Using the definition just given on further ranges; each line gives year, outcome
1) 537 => 40.85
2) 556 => 38.39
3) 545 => 31.38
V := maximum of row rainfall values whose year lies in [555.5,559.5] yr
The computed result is 41.68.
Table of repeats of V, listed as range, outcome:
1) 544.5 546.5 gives 31.55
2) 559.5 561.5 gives 41.45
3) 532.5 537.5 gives 44.06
